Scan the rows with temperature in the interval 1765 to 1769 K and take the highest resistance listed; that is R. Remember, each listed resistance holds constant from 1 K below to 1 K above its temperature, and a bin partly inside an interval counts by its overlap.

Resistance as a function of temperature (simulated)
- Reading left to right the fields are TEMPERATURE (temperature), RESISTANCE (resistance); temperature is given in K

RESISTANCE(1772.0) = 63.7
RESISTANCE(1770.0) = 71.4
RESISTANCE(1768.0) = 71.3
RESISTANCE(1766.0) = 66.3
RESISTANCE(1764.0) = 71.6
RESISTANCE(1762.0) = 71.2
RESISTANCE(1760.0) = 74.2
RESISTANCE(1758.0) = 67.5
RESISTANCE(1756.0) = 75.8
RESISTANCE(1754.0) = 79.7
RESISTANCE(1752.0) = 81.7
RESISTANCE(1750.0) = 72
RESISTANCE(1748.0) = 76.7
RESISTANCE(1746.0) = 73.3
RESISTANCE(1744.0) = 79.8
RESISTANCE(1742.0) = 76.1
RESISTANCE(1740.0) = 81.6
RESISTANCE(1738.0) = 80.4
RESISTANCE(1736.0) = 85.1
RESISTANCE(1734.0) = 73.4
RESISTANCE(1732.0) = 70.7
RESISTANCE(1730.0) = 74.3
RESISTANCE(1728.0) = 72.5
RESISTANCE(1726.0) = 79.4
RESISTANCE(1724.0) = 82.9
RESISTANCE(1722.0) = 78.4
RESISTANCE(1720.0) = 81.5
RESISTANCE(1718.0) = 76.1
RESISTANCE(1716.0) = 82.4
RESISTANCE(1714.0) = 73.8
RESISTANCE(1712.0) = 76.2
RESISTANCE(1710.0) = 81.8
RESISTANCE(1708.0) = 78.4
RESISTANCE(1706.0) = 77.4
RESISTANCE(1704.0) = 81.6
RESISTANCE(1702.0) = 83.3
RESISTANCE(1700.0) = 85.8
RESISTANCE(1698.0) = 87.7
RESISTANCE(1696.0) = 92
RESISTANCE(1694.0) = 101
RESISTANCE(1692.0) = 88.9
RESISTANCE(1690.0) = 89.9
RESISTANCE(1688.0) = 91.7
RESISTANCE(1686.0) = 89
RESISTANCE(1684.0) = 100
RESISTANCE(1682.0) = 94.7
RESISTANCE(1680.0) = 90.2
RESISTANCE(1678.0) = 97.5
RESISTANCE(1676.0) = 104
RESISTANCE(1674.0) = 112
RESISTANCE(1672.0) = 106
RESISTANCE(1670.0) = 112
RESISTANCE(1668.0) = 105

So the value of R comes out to 71.3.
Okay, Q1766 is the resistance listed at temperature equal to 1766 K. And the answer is 66.3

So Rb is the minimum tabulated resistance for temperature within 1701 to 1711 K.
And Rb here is 77.4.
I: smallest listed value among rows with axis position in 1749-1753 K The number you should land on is 72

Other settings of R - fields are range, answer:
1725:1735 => 79.4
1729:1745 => 85.1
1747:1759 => 81.7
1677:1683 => 97.5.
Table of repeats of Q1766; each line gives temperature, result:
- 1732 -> 70.7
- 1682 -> 94.7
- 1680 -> 90.2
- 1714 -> 73.8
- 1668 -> 105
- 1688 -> 91.7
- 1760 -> 74.2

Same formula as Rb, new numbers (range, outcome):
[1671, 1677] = 104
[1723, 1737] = 70.7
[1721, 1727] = 78.4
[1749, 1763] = 67.5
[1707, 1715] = 73.8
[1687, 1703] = 83.3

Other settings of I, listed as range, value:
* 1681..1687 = 89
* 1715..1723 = 76.1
